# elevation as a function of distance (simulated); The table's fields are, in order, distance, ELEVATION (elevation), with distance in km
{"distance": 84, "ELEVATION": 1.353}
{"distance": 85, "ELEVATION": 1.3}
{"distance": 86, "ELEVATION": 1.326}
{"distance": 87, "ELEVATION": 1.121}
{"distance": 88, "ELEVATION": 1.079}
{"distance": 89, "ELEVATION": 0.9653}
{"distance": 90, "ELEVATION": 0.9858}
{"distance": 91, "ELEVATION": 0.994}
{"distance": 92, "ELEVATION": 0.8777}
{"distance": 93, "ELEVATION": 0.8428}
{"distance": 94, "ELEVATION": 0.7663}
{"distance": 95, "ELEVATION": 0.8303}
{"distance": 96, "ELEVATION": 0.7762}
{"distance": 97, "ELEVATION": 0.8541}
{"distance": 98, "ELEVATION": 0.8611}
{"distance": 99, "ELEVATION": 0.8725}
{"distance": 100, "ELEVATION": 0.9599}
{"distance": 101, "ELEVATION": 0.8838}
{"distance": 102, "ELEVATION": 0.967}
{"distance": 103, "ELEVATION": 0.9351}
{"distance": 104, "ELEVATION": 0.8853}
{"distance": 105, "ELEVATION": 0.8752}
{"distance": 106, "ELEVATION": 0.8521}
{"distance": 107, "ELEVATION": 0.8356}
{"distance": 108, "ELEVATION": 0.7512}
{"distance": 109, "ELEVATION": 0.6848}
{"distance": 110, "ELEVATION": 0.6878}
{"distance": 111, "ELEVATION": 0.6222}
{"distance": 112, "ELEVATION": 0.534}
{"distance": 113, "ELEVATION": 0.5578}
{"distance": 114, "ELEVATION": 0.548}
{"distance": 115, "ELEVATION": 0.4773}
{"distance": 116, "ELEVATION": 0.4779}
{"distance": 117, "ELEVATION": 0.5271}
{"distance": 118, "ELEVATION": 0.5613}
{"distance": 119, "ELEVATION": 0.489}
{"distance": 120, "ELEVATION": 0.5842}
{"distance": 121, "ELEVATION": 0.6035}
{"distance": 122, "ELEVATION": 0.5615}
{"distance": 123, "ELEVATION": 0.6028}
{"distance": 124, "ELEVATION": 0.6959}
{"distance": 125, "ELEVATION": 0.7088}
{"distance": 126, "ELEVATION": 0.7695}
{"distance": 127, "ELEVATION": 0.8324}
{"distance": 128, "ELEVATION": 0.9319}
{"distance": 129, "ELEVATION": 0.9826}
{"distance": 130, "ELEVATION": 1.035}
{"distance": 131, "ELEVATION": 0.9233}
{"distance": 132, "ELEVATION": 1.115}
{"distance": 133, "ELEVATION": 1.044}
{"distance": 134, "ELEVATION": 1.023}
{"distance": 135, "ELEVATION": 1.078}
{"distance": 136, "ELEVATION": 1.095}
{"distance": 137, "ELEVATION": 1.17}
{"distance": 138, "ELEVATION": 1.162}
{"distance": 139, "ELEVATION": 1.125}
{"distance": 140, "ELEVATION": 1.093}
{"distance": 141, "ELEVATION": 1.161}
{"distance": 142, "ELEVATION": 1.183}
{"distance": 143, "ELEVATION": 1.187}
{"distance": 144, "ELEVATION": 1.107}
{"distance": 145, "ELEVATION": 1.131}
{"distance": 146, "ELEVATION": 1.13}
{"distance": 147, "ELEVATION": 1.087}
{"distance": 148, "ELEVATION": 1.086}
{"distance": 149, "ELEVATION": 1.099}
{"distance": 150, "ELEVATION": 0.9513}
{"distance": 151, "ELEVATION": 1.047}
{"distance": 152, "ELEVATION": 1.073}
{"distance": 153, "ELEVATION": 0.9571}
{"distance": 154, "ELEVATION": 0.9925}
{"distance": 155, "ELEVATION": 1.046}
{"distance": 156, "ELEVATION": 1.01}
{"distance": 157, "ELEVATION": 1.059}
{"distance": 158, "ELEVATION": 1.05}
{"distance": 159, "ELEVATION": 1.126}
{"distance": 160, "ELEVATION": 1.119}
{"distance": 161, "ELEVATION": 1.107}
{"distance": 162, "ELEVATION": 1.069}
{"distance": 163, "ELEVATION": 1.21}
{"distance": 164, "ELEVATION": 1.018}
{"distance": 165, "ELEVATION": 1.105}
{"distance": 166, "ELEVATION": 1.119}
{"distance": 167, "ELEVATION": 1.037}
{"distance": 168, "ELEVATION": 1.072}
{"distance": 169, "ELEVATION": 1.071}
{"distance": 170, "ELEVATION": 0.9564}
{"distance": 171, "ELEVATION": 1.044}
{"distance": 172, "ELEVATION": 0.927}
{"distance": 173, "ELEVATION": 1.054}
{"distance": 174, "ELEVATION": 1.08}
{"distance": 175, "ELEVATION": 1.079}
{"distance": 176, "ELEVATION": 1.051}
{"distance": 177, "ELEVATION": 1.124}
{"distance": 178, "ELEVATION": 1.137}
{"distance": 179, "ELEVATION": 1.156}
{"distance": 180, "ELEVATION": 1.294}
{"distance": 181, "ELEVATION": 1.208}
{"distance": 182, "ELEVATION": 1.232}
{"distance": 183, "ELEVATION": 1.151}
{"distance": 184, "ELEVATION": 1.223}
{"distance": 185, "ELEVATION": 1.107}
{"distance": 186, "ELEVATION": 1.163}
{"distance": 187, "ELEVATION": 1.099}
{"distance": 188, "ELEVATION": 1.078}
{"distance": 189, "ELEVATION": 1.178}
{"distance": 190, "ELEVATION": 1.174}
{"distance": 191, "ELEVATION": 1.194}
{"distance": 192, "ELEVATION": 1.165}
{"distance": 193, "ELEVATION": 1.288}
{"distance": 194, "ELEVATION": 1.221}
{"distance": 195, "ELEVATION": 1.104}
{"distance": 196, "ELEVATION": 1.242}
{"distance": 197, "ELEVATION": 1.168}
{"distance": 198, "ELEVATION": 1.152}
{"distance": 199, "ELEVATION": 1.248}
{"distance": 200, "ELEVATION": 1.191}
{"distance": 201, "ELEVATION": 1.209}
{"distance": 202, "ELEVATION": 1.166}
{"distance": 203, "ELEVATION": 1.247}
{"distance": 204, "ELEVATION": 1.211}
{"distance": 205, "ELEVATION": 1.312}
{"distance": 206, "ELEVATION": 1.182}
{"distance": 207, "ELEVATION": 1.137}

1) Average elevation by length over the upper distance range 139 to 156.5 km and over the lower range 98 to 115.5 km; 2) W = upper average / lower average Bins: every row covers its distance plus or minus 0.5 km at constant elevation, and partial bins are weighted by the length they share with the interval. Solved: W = 1.4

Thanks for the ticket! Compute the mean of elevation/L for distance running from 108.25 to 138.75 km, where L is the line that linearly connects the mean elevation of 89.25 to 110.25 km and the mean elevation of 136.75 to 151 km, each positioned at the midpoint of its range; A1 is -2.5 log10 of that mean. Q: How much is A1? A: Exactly 0.29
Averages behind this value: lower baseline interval 0.859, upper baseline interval 1.12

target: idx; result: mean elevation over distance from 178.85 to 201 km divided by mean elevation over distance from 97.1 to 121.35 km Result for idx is 1.7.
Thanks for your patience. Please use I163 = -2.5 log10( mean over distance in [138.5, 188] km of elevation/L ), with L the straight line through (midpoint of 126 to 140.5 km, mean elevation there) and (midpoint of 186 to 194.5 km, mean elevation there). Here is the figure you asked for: 0.01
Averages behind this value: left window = 1.03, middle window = 1.1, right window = 1.17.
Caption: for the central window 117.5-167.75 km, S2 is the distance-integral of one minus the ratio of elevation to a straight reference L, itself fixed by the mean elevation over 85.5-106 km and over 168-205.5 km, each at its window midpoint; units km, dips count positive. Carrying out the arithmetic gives 2.8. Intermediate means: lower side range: 0.931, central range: 0.989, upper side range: 1.15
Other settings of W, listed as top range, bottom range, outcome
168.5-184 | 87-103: 1.22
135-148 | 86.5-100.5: 1.24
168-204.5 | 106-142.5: 1.41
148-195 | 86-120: 1.39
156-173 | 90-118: 1.39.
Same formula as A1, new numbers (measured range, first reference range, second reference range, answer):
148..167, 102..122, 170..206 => -0.112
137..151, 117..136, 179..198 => -0.218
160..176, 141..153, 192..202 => 0.073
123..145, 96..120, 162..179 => -0.163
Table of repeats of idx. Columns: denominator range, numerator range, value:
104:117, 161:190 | 1.68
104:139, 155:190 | 1.41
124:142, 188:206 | 1.19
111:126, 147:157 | 1.80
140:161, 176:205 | 1.09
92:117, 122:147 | 1.32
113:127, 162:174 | 1.78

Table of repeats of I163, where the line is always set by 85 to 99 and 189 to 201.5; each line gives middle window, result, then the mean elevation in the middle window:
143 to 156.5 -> 0.029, 1.06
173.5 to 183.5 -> 0.005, 1.15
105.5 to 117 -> 0.493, 0.634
